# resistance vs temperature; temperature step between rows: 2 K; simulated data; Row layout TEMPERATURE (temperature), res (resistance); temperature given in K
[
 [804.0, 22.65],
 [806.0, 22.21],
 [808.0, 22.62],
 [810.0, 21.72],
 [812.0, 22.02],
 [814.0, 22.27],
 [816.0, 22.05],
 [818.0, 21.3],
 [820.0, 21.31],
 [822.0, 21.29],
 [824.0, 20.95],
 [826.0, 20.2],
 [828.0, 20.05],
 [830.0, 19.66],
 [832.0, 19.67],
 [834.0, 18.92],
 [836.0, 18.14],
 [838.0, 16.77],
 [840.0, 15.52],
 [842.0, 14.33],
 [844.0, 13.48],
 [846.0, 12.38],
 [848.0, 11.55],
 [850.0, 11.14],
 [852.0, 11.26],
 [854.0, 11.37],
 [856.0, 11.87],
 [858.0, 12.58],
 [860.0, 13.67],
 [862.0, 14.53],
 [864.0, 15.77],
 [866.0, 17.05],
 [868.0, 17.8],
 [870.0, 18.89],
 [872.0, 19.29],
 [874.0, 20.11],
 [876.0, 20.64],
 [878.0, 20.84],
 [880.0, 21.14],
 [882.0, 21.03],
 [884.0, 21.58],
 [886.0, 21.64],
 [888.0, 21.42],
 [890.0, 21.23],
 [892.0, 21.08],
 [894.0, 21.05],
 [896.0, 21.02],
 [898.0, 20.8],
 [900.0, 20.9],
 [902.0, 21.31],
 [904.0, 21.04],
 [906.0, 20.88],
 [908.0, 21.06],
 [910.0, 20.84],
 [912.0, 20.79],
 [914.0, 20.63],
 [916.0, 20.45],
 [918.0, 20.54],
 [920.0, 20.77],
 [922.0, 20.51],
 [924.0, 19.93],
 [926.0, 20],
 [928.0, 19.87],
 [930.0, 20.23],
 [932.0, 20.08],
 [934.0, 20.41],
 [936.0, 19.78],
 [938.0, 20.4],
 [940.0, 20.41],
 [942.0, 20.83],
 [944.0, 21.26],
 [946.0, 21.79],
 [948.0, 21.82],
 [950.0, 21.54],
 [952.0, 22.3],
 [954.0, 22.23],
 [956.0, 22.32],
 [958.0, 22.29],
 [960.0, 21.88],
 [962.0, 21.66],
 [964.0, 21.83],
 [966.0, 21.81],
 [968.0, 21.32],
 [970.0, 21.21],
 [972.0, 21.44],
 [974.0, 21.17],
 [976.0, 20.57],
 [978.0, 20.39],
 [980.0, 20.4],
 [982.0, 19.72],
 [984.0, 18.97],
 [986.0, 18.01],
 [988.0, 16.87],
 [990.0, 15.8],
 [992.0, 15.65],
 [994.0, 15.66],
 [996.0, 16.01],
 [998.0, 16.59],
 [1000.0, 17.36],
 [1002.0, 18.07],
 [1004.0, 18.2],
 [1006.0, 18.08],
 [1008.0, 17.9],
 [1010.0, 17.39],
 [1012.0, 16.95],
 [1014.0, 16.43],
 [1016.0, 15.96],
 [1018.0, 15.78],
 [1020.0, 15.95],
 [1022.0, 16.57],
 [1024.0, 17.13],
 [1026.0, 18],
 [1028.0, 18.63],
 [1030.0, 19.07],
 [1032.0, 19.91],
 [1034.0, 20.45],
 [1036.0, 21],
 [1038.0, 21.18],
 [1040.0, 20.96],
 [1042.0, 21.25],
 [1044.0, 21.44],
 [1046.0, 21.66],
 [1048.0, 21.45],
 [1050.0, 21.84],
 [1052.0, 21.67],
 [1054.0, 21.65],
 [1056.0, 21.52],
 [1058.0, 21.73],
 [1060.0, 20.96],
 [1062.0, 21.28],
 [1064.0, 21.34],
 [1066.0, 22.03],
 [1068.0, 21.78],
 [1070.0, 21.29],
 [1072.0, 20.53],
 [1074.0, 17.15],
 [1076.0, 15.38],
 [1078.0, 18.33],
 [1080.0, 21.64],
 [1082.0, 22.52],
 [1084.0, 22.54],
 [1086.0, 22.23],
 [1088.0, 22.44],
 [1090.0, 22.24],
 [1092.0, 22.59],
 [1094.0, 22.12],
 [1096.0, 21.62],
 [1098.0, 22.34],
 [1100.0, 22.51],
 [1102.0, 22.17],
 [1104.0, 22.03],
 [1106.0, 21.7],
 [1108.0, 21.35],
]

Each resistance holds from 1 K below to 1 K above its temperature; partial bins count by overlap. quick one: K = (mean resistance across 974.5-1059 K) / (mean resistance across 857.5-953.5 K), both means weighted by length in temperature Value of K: 0.9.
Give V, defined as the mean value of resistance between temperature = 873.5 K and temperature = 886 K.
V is 21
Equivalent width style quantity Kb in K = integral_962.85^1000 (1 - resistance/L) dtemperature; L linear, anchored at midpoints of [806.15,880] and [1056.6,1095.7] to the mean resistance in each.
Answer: 1.2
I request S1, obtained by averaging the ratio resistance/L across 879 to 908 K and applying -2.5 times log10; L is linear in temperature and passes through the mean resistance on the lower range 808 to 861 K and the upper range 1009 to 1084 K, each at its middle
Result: -0.18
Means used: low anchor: 17.2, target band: 21.1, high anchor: 19.8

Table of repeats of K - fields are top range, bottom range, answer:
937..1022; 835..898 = 1.12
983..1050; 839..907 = 1.03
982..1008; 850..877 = 1.11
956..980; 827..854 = 1.39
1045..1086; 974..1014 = 1.17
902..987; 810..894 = 1.15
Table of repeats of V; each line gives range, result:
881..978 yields 21.1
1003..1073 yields 19.7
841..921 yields 18.2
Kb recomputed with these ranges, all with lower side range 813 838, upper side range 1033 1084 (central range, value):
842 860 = 7.3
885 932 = -0.5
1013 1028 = 3.0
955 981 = -0.9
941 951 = -0.4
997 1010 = 1.9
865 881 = 0.8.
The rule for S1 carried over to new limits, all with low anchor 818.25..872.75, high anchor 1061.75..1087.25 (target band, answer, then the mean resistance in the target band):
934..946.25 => -0.14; 20.7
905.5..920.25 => -0.18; 20.7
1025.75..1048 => -0.03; 20.5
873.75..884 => -0.23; 20.9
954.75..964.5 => -0.19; 22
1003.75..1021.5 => 0.15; 16.9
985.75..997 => 0.17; 16.2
